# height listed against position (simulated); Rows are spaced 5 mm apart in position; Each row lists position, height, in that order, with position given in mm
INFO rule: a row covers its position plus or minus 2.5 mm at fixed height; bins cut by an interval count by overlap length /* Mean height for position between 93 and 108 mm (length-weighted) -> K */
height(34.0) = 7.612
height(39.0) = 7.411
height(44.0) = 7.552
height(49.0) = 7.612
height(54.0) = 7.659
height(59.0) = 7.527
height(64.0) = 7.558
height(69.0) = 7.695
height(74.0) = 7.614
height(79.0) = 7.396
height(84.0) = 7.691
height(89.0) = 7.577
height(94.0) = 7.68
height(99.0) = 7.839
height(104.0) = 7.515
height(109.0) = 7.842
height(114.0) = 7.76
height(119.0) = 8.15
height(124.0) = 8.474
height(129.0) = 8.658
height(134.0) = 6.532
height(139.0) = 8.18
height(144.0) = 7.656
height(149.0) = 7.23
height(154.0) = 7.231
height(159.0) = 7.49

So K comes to 7.69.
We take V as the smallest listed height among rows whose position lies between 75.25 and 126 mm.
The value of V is 7.396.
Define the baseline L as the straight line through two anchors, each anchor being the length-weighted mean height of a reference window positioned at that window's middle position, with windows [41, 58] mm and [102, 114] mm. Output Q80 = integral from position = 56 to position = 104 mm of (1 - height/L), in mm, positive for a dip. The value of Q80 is 0.2 mm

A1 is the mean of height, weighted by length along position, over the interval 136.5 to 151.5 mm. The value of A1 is 7.69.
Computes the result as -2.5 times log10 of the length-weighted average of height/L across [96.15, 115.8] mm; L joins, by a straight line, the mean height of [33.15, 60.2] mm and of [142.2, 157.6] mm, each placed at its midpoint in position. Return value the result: -0.04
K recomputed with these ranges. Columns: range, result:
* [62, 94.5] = 7.6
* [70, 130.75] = 7.84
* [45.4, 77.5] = 7.6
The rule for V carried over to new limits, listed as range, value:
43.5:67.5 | 7.527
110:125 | 7.76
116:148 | 6.532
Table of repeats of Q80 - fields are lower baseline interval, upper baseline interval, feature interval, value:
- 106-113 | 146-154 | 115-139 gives -1.26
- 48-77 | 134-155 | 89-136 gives -1.89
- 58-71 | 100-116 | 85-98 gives 0.02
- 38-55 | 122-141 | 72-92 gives 0.39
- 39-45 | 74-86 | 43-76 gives -0.37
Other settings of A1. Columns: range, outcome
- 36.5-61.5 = 7.55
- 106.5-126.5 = 8.06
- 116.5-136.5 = 7.95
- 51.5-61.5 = 7.59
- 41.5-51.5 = 7.58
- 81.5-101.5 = 7.7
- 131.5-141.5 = 7.36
